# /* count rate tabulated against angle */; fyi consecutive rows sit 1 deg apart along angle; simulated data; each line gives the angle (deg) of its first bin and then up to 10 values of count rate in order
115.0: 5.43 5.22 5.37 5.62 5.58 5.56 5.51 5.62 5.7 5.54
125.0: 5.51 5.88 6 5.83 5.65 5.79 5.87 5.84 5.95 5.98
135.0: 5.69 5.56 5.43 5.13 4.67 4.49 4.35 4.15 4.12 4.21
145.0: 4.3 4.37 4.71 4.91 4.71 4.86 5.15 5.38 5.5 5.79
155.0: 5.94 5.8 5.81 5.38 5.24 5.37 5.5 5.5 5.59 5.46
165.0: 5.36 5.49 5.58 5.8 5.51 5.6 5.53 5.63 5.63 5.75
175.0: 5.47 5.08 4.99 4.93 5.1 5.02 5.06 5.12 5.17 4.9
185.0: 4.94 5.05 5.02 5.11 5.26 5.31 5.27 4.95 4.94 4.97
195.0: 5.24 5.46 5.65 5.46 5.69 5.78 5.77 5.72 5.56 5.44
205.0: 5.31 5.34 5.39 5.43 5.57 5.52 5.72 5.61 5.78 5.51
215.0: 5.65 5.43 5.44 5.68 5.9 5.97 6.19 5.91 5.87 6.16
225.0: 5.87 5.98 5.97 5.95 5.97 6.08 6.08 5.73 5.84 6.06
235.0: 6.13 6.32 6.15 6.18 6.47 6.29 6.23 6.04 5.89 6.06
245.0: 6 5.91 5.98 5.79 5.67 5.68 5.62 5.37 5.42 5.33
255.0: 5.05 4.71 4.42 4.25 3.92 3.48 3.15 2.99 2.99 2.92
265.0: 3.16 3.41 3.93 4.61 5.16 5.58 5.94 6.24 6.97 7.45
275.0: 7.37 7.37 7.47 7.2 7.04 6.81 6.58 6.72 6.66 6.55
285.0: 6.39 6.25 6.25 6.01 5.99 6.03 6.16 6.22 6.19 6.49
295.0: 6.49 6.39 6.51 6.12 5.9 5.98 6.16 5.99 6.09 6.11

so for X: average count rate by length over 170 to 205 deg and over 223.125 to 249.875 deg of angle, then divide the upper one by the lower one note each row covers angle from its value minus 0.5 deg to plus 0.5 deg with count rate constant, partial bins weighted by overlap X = 1.14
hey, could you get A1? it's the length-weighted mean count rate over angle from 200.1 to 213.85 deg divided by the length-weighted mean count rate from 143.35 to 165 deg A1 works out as 1.1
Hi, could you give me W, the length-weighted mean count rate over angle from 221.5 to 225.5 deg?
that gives 5.95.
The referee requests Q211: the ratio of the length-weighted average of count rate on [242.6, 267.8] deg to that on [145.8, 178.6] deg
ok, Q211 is 0.9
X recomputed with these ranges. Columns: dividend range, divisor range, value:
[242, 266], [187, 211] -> 0.88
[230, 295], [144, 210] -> 1.07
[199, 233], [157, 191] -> 1.08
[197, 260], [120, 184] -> 1.07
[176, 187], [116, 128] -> 0.90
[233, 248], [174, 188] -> 1.20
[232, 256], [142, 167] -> 1.13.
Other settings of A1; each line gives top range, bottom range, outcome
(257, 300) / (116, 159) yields 1.07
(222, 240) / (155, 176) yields 1.09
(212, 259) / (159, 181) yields 1.06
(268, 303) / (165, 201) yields 1.21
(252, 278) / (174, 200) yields 0.96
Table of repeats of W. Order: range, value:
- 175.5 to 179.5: 5.03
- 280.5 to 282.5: 6.65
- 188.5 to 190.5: 5.29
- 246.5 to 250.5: 5.78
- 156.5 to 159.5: 5.48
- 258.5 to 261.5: 3.52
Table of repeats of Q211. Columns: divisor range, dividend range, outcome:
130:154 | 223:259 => 1.14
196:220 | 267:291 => 1.15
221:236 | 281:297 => 1.06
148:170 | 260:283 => 1.01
